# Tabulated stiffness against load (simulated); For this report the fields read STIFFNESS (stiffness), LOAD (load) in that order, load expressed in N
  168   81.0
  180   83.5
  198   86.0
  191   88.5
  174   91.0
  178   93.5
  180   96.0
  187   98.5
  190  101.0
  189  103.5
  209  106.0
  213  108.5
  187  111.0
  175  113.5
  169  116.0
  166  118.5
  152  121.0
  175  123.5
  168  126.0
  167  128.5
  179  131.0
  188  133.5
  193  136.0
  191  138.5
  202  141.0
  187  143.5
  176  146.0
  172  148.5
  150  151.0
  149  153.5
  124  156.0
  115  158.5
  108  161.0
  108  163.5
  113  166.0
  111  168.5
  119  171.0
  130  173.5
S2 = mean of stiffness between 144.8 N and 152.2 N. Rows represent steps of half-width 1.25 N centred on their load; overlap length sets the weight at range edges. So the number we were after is 166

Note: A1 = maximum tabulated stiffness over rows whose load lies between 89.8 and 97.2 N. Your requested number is 180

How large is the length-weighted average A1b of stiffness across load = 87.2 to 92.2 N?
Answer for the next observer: 183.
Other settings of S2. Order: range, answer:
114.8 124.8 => 165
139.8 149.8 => 184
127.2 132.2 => 173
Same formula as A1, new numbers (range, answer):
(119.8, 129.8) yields 175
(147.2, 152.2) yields 172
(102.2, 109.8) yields 213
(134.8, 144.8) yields 202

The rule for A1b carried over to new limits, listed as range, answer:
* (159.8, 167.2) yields 110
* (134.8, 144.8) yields 193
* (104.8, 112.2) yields 203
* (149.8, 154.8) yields 149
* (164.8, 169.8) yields 112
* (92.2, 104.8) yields 185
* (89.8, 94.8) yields 176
